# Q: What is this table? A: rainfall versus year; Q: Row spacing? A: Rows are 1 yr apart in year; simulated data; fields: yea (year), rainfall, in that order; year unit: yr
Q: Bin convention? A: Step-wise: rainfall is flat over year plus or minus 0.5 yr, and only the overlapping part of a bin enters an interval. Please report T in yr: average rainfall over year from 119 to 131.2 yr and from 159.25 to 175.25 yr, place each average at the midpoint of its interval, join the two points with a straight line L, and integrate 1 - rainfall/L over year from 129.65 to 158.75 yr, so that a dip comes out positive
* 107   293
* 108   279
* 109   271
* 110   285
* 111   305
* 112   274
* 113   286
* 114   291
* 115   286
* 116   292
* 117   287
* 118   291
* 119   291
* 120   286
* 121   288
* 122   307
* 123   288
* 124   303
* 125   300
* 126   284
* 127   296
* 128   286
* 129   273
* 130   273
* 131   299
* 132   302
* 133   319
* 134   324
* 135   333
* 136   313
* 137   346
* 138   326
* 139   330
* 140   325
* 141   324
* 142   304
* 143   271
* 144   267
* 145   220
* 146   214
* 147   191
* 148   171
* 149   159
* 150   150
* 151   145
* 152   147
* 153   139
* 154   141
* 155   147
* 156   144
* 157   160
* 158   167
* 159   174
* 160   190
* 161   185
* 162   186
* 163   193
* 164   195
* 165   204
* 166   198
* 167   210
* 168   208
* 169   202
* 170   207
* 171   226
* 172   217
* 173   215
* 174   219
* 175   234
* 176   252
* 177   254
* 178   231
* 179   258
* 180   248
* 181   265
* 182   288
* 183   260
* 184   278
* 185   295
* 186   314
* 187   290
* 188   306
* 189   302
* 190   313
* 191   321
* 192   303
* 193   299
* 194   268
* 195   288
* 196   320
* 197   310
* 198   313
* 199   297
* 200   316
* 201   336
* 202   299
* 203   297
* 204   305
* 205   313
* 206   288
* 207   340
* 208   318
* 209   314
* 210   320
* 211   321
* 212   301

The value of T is 1.85 yr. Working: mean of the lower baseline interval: 290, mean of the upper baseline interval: 205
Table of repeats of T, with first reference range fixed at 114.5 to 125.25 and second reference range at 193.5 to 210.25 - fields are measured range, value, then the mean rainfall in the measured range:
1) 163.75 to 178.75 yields 4.1 yr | 219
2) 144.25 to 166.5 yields 9.3 yr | 175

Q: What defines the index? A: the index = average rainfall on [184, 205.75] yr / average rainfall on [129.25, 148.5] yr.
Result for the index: 1.1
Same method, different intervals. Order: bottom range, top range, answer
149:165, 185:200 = 1.84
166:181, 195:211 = 1.37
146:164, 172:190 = 1.59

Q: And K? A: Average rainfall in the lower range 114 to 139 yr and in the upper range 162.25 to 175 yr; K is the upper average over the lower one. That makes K 0.69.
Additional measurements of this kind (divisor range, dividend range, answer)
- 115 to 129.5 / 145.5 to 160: 0.56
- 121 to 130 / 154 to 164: 0.59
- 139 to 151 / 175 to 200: 1.21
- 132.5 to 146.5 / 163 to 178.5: 0.72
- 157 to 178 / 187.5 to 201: 1.48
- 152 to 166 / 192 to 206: 1.78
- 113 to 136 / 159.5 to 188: 0.79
